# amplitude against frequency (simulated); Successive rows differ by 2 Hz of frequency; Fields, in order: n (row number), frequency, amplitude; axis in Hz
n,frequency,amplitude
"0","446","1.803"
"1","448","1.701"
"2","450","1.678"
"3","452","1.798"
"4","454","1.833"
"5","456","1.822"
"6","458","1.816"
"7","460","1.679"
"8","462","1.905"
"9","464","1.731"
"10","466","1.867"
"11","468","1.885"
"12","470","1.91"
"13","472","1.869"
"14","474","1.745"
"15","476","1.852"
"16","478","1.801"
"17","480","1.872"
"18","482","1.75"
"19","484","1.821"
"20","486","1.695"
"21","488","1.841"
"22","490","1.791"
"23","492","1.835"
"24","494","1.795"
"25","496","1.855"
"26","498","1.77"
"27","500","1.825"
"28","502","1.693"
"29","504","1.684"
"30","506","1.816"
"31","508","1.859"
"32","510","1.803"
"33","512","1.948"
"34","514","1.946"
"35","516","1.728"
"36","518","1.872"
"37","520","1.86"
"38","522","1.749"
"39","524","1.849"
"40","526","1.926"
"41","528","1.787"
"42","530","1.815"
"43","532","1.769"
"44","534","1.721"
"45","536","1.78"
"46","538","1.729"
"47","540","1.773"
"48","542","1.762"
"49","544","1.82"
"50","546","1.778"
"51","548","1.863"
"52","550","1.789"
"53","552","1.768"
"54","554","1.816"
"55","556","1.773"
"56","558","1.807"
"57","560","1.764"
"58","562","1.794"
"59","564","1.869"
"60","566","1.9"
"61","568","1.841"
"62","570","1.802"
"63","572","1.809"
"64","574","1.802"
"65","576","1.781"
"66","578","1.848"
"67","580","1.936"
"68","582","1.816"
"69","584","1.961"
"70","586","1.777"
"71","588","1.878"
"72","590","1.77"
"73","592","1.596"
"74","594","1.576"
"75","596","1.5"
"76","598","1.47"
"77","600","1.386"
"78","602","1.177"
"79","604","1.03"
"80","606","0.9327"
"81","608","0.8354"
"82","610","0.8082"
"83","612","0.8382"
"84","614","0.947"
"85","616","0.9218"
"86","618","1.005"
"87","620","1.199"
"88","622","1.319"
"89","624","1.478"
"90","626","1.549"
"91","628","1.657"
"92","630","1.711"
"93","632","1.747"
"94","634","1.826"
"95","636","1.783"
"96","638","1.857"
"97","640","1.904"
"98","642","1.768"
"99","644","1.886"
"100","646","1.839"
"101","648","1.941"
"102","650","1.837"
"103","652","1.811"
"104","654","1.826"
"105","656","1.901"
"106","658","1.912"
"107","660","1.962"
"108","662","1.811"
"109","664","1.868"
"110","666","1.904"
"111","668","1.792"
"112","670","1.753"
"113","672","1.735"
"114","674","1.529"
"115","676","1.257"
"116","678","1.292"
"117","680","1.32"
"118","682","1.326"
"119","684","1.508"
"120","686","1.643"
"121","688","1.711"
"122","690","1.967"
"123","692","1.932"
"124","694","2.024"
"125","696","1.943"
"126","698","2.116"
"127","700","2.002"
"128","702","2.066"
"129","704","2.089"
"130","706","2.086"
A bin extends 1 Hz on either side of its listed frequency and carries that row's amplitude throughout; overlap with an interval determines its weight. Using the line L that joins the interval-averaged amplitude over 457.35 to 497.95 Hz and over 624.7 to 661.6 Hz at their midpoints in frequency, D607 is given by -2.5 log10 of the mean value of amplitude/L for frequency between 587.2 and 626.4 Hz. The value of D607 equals 0.40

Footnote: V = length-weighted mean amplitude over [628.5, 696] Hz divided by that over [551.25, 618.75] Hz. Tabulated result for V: 1.14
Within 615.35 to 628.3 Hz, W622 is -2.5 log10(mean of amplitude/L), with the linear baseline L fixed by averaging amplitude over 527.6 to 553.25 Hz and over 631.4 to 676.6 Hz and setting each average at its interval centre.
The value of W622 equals 0.36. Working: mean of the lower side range 1.78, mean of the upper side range 1.81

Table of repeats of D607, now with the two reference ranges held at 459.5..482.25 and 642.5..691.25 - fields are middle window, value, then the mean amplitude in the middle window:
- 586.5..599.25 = 0.08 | 1.63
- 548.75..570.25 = -0.02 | 1.81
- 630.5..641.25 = -0.05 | 1.82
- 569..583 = -0.03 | 1.83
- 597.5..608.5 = 0.47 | 1.14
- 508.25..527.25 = -0.03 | 1.85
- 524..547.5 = 0.00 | 1.79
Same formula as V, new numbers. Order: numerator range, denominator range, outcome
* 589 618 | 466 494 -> 0.65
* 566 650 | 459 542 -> 0.86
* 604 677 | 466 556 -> 0.87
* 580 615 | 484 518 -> 0.77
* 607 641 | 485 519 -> 0.76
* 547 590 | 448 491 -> 1.01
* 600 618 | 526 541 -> 0.54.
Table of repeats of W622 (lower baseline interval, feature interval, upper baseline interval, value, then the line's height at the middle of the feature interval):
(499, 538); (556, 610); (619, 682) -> 0.08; 1.76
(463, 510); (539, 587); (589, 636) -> -0.20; 1.52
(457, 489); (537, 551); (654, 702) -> 0.00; 1.79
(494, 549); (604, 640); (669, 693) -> 0.24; 1.66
